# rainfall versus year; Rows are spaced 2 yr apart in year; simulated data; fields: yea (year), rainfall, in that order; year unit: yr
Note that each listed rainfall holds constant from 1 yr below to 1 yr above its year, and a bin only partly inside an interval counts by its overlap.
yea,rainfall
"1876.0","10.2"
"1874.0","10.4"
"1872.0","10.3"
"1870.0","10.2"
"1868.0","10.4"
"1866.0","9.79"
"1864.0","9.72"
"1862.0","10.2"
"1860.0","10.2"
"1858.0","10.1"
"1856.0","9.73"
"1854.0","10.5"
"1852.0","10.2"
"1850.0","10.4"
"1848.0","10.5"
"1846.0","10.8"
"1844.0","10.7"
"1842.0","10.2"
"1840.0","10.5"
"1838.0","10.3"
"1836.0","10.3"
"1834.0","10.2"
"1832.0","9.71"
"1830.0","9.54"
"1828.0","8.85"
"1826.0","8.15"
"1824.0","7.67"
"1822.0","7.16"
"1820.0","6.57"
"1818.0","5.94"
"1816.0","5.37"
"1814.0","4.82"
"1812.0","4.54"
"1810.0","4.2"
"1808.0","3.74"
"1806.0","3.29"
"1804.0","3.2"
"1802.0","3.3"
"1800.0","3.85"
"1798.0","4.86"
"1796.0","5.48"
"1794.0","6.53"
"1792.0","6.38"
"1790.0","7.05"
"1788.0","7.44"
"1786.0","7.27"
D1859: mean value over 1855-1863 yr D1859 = 10.1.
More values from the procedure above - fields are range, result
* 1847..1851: 10.4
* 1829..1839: 10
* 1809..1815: 4.52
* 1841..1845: 10.4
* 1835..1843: 10.3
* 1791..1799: 5.81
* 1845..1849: 10.7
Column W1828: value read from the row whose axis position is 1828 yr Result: 8.85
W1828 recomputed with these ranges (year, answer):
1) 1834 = 10.2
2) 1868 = 10.4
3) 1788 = 7.44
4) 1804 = 3.2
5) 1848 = 10.5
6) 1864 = 9.72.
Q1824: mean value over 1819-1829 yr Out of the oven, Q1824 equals 7.68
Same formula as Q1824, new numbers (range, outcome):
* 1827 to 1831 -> 9.2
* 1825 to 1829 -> 8.5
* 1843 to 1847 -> 10.8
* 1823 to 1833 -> 8.78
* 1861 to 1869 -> 10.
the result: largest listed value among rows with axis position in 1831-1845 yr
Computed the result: 10.7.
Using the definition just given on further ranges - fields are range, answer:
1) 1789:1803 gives 7.05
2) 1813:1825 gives 7.67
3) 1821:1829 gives 8.85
